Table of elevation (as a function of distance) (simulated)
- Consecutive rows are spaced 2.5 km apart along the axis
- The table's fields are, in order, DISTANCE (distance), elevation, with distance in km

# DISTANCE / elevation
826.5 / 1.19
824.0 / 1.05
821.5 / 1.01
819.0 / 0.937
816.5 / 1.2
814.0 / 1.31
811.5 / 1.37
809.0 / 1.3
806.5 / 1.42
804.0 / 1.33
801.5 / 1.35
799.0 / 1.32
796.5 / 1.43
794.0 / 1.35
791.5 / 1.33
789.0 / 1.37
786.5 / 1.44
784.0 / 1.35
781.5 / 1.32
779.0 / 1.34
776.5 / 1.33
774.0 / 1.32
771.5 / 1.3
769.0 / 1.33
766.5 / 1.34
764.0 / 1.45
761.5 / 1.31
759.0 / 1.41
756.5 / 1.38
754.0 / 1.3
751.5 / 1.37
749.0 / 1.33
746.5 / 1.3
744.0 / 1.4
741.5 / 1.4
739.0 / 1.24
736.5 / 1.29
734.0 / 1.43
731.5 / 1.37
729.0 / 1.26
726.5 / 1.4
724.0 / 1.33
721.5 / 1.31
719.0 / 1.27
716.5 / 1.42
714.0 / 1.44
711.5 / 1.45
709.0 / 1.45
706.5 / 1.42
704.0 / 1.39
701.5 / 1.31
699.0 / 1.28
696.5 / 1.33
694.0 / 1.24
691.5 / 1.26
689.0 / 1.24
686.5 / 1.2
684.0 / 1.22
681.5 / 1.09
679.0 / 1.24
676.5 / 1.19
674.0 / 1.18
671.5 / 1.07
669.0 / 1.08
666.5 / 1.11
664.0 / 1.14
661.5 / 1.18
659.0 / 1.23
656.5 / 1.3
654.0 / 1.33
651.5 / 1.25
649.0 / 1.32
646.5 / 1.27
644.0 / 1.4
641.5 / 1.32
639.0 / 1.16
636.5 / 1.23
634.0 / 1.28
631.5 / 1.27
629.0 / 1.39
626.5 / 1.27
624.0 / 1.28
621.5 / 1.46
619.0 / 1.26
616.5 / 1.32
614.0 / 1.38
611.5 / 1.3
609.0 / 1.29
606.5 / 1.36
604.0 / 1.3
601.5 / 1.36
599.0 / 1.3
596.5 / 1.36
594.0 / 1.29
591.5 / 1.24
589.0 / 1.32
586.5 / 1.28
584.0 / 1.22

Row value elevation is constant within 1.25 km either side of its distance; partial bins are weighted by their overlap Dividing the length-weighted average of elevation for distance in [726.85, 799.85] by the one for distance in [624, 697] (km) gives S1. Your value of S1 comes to 1.1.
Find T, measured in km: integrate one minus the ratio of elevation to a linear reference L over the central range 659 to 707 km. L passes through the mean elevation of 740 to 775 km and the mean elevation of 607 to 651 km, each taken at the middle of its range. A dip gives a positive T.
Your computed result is 3.95 km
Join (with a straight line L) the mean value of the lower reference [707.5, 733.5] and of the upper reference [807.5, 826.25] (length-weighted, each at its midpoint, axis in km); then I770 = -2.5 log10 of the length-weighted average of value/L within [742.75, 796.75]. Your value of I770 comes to -0.07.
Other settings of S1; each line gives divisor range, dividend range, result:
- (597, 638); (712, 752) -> 1.03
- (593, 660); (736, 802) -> 1.03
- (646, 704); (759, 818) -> 1.10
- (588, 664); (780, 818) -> 1.03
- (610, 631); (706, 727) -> 1.04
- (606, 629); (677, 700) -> 0.93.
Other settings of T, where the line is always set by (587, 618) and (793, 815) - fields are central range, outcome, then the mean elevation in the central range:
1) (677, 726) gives 0.94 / 1.31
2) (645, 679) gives 3.10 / 1.21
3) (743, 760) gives -0.13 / 1.35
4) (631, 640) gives 0.60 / 1.23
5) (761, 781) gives 0.11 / 1.34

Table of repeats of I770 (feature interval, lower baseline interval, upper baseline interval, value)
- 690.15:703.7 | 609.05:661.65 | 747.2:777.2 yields 0.03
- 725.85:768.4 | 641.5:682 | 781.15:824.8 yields -0.07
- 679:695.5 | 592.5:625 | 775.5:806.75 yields 0.11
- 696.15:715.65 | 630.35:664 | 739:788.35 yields -0.06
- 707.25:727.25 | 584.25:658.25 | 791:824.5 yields -0.08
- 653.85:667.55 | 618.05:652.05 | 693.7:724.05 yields 0.10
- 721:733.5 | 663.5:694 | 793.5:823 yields -0.11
